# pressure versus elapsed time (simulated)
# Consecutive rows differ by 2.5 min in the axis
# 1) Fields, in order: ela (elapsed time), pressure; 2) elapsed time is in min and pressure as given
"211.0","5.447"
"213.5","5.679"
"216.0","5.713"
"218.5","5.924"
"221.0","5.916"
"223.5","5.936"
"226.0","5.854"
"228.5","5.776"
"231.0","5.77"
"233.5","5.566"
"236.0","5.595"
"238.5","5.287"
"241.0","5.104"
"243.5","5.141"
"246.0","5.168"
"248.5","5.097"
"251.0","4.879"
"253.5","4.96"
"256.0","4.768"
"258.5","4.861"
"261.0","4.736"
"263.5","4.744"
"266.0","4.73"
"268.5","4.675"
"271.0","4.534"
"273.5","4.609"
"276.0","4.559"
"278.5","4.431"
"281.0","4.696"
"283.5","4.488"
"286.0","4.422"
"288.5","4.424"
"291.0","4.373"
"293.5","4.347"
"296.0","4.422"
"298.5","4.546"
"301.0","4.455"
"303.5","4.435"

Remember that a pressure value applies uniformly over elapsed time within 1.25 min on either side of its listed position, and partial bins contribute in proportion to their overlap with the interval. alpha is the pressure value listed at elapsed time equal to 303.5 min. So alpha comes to 4.435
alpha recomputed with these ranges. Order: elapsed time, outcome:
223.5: 5.936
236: 5.595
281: 4.696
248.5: 5.097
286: 4.422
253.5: 4.96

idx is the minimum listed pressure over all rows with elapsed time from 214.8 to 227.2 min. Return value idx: 5.713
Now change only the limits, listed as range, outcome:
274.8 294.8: 4.347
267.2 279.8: 4.431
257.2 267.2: 4.73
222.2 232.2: 5.77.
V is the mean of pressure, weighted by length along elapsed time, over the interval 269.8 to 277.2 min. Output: 4.57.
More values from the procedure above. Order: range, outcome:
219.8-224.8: 5.93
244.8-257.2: 4.97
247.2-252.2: 4.99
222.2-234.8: 5.78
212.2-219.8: 5.77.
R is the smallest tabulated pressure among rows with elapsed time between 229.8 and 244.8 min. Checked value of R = 5.104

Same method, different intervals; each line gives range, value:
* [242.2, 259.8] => 4.768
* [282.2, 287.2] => 4.422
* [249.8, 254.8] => 4.879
